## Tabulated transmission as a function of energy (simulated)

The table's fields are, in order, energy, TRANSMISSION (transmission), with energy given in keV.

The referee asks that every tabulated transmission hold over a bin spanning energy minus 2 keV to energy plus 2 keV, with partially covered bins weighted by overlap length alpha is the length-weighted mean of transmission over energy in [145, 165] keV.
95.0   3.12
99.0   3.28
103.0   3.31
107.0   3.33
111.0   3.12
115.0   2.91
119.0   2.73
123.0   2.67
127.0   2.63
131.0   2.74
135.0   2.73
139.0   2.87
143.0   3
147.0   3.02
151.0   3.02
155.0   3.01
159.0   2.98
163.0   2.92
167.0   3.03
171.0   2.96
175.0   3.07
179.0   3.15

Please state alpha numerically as 2.99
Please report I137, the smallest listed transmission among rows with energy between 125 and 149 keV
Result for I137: 2.63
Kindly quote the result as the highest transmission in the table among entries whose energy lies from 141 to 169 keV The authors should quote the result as 3.03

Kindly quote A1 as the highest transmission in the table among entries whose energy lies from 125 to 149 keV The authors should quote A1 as 3.02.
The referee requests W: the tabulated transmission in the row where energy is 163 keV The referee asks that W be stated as 2.92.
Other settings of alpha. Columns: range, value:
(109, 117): 3.02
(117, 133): 2.69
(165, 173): 3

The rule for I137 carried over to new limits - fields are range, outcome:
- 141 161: 2.98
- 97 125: 2.67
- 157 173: 2.92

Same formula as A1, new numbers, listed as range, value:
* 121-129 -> 2.67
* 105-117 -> 3.33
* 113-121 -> 2.91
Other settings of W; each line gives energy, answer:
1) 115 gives 2.91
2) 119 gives 2.73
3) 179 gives 3.15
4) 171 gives 2.96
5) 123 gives 2.67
